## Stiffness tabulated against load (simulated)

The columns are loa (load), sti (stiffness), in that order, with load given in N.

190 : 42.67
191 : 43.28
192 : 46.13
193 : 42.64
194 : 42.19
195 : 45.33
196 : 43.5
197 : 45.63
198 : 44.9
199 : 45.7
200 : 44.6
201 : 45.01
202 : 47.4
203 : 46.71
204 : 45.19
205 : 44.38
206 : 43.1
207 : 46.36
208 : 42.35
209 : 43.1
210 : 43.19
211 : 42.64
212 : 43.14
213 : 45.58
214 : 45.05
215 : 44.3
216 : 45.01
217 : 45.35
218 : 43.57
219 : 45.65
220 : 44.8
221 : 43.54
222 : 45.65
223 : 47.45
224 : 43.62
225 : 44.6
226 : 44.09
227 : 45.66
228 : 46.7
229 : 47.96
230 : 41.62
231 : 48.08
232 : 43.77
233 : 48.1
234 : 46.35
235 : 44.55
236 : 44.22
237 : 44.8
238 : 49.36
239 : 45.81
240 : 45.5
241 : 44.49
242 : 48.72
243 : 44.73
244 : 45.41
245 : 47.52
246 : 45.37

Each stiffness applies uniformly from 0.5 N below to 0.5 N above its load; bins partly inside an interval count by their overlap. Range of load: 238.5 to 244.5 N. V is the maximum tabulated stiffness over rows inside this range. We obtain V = 48.72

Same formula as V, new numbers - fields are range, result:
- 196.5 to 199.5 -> 45.7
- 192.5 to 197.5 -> 45.63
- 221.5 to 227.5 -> 47.45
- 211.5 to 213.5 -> 45.58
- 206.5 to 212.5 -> 46.36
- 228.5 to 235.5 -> 48.1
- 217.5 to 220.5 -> 45.65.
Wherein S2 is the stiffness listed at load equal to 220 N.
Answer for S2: 44.8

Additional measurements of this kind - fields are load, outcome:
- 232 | 43.77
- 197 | 45.63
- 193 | 42.64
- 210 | 43.19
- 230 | 41.62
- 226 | 44.09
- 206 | 43.1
